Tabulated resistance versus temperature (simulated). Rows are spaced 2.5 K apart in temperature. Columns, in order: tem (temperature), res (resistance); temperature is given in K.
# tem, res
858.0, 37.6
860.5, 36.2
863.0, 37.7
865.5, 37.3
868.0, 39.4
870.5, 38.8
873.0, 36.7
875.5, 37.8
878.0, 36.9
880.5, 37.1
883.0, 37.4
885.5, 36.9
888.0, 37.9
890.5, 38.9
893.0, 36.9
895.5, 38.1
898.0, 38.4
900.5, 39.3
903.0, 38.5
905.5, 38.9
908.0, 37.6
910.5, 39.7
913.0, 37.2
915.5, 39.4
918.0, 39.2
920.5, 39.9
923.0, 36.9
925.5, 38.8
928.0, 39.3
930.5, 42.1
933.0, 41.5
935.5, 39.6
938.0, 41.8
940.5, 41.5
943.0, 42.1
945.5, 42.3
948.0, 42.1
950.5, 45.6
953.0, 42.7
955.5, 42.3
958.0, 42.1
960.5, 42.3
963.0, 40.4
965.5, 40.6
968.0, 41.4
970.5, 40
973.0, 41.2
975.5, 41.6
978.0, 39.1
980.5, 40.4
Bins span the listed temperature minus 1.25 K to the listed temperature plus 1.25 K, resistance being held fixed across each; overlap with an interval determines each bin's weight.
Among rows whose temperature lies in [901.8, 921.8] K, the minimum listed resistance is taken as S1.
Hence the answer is 37.2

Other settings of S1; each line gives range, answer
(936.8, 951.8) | 41.5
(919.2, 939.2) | 36.9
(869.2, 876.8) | 36.7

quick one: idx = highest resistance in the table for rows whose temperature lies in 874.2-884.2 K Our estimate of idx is 37.8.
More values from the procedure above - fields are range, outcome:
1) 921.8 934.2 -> 42.1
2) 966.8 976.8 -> 41.6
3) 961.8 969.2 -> 41.4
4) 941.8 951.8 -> 45.6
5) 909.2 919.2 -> 39.7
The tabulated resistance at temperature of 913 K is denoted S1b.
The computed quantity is 37.2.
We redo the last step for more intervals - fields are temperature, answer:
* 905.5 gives 38.9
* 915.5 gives 39.4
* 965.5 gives 40.6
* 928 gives 39.3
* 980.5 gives 40.4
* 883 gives 37.4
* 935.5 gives 39.6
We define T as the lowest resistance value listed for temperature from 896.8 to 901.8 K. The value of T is 38.4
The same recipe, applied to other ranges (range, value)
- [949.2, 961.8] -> 42.1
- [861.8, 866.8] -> 37.3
